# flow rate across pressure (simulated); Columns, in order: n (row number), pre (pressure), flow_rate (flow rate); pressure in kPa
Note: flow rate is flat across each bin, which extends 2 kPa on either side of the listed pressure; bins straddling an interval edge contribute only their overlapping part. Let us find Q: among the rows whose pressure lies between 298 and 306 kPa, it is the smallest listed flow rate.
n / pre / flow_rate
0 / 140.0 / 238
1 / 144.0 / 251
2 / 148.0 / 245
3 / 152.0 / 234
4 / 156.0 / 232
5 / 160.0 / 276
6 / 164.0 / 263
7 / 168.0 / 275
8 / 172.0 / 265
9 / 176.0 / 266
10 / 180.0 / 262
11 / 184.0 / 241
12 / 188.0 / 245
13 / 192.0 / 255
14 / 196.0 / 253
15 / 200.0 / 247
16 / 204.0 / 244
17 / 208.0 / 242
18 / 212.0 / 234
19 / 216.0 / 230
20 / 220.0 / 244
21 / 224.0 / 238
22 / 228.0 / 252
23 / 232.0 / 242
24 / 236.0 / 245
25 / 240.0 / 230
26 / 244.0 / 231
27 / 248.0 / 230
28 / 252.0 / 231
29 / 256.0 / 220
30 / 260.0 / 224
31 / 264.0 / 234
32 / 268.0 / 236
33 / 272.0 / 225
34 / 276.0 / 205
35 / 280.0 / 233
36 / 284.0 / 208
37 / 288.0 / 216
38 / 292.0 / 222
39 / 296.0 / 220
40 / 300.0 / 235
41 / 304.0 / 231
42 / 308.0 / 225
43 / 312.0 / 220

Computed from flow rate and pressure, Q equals 231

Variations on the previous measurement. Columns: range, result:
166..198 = 241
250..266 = 220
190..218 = 230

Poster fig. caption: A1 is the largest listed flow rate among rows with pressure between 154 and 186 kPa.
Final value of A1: 276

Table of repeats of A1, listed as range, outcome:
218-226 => 244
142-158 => 251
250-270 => 236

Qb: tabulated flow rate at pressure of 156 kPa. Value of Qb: 232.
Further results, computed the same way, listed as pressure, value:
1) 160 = 276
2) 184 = 241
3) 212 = 234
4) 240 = 230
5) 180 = 262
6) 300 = 235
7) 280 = 233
